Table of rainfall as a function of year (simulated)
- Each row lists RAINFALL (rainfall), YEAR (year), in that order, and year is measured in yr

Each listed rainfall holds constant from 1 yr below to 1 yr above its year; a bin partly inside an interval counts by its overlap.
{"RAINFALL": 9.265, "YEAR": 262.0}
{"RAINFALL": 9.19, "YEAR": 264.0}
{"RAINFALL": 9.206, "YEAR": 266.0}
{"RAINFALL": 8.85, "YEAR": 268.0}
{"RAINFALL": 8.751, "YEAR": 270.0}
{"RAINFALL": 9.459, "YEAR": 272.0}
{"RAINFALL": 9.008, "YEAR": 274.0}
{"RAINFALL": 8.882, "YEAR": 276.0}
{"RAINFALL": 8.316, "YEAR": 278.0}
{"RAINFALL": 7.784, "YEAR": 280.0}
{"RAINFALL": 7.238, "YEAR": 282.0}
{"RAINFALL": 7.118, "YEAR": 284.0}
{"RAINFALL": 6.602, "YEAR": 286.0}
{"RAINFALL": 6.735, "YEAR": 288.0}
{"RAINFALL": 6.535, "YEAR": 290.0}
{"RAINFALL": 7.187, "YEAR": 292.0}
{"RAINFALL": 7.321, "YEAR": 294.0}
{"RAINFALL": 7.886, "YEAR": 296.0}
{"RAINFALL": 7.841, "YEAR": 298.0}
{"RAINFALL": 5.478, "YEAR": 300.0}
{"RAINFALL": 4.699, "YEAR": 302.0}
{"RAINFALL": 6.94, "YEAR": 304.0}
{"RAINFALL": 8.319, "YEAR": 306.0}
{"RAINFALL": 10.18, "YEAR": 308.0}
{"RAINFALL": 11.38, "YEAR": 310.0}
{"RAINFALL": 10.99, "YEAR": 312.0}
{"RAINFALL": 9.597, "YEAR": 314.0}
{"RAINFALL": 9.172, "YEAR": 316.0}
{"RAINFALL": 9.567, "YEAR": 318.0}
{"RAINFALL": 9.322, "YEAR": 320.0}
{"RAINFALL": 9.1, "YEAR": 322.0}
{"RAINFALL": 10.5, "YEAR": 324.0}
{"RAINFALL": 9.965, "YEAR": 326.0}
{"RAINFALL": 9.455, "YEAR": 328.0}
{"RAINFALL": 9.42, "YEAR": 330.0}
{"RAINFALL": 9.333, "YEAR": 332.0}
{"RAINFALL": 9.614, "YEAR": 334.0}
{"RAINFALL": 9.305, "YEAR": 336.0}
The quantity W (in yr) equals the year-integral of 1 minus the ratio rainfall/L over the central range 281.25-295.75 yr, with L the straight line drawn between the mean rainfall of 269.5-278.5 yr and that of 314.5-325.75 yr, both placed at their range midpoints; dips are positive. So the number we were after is 3.4 yr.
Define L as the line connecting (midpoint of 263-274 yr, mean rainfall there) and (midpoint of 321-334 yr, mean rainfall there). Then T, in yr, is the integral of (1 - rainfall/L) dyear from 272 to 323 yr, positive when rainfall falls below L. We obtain 6.6 yr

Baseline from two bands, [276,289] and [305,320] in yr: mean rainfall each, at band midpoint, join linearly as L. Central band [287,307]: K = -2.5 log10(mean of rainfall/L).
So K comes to 0.236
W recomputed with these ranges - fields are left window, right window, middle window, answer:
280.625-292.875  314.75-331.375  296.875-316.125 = 0.0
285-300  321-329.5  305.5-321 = -2.0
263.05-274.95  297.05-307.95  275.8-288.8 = 1.3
